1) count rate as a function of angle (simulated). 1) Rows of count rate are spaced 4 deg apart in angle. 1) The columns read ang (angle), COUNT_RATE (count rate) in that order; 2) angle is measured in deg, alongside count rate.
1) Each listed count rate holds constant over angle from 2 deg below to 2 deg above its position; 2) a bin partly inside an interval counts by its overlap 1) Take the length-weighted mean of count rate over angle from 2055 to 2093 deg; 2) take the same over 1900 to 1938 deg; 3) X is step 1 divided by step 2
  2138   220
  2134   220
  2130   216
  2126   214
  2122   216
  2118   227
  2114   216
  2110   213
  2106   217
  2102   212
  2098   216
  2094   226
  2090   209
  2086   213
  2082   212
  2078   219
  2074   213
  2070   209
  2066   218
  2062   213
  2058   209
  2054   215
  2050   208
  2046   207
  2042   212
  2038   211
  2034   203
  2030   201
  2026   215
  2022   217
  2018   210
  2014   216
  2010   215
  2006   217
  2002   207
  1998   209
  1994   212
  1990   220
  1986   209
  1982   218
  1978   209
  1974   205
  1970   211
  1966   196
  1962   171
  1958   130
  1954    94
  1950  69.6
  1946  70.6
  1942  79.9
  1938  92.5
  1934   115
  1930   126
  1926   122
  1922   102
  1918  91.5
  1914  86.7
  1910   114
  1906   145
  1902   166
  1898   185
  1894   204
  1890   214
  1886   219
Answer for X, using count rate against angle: 1.82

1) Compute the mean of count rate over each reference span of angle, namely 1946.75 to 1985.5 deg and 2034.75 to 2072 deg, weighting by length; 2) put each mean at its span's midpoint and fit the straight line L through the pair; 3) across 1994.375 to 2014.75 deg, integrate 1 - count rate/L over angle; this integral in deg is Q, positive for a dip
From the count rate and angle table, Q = -3.0 deg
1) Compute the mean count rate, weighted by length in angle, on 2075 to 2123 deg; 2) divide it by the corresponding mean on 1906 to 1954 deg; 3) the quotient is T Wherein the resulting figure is 2.2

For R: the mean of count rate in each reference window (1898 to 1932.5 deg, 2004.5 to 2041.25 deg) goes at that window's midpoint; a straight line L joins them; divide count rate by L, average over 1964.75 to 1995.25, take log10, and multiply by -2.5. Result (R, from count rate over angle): -0.19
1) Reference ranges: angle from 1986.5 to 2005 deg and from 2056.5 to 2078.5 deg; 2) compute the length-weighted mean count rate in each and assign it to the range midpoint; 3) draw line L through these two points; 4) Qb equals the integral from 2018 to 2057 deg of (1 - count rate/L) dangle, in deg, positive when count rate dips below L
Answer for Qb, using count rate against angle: 0.5 deg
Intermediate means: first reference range 212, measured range 210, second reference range 213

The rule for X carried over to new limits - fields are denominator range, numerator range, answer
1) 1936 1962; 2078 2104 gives 2.25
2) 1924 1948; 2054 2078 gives 2.11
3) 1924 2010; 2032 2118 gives 1.31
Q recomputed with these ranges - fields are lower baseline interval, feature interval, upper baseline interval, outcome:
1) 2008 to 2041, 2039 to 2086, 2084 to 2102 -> 0.3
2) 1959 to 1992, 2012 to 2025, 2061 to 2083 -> -0.4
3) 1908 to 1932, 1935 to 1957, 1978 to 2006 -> 9.0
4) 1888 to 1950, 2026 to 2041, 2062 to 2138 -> -2.0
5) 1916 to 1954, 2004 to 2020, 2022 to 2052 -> -3.0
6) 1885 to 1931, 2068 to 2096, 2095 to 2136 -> -1.2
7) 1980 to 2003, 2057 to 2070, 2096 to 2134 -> 0.1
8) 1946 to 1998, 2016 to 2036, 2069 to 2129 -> -1.7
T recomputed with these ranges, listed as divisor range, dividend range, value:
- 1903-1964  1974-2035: 1.96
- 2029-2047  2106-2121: 1.05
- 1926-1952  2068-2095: 2.26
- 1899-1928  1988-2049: 1.75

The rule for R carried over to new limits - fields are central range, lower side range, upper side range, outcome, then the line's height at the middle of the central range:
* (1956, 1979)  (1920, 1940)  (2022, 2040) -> -0.247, 148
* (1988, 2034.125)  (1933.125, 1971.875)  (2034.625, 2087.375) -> -0.239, 171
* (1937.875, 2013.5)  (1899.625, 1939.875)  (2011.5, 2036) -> -0.016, 167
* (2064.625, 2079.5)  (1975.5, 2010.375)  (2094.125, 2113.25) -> 0.002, 215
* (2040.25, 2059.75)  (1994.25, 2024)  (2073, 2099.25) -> 0.021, 214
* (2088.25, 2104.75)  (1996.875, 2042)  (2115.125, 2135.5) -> 0.003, 216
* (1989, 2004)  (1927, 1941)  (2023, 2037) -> -0.218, 173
